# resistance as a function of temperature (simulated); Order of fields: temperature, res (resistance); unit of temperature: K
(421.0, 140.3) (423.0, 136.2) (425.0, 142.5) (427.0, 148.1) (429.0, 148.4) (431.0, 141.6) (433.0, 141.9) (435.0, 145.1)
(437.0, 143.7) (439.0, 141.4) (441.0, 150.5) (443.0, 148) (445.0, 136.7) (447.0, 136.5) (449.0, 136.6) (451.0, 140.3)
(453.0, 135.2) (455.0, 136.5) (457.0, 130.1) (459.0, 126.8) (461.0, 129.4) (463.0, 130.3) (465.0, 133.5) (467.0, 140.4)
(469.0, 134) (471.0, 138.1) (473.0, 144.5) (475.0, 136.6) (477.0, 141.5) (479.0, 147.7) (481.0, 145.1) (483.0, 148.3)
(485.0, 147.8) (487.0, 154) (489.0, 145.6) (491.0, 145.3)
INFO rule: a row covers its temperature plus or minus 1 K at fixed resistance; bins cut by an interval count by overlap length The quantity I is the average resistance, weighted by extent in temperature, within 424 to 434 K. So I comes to 144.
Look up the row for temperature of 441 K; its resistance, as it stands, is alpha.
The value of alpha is 150.5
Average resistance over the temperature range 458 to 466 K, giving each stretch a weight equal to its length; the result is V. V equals 130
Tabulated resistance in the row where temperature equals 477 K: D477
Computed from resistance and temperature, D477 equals 141.5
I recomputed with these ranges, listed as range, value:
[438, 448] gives 143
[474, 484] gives 144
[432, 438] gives 144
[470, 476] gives 140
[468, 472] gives 136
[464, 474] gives 138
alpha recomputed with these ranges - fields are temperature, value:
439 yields 141.4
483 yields 148.3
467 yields 140.4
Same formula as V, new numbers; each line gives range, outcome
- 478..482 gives 146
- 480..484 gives 147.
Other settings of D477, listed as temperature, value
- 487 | 154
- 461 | 129.4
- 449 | 136.6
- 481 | 145.1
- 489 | 145.6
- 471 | 138.1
